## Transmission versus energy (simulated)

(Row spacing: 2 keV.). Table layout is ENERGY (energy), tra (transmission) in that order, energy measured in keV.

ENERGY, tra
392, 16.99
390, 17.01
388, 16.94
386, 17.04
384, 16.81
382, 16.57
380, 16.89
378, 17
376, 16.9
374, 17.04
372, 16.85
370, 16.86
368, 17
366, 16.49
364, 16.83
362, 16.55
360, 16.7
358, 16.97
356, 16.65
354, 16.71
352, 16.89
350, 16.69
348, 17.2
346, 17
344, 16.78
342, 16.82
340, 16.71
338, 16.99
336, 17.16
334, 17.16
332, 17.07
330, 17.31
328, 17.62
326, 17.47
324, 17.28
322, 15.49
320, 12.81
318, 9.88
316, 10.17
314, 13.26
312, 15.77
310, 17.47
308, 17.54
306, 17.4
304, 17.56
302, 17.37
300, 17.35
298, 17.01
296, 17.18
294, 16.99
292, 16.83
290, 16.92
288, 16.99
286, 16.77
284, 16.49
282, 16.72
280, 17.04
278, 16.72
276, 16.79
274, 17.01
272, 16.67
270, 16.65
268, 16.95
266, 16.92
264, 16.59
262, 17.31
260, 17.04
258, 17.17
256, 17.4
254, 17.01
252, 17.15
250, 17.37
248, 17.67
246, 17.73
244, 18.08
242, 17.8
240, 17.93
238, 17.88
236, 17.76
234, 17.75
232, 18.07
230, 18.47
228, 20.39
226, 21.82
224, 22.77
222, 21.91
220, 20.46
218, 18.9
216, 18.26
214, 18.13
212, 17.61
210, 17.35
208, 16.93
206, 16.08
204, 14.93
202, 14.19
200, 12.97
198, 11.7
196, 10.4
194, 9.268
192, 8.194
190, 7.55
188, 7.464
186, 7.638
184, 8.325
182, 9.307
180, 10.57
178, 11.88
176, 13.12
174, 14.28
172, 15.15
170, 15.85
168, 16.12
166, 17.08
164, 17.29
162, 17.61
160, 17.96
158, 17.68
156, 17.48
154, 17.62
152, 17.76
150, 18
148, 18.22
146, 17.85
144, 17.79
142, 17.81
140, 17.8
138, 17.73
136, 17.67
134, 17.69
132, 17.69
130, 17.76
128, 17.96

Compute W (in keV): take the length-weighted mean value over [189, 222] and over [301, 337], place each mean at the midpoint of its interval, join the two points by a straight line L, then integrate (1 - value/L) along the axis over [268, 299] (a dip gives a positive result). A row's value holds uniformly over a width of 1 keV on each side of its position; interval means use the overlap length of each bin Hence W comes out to -2.64 keV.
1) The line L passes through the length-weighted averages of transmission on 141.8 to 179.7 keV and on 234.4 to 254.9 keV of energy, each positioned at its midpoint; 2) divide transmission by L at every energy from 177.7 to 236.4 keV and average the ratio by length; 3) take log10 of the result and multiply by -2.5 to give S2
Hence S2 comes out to 0.16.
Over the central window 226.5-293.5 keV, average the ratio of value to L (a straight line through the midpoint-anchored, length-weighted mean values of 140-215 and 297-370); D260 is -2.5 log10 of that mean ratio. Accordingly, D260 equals -0.12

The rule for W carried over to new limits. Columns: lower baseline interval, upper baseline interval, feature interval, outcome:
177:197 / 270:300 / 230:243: -4.9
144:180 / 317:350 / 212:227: -3.5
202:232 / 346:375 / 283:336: 3.8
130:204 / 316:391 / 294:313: -1.4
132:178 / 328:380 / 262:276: 0.1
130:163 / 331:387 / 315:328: 2.2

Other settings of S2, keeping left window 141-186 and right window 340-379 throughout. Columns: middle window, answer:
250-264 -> -0.066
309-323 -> 0.216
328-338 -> -0.035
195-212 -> 0.090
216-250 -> -0.190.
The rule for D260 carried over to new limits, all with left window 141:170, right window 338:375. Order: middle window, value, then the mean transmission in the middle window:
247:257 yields -0.01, 17.3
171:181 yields 0.32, 13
